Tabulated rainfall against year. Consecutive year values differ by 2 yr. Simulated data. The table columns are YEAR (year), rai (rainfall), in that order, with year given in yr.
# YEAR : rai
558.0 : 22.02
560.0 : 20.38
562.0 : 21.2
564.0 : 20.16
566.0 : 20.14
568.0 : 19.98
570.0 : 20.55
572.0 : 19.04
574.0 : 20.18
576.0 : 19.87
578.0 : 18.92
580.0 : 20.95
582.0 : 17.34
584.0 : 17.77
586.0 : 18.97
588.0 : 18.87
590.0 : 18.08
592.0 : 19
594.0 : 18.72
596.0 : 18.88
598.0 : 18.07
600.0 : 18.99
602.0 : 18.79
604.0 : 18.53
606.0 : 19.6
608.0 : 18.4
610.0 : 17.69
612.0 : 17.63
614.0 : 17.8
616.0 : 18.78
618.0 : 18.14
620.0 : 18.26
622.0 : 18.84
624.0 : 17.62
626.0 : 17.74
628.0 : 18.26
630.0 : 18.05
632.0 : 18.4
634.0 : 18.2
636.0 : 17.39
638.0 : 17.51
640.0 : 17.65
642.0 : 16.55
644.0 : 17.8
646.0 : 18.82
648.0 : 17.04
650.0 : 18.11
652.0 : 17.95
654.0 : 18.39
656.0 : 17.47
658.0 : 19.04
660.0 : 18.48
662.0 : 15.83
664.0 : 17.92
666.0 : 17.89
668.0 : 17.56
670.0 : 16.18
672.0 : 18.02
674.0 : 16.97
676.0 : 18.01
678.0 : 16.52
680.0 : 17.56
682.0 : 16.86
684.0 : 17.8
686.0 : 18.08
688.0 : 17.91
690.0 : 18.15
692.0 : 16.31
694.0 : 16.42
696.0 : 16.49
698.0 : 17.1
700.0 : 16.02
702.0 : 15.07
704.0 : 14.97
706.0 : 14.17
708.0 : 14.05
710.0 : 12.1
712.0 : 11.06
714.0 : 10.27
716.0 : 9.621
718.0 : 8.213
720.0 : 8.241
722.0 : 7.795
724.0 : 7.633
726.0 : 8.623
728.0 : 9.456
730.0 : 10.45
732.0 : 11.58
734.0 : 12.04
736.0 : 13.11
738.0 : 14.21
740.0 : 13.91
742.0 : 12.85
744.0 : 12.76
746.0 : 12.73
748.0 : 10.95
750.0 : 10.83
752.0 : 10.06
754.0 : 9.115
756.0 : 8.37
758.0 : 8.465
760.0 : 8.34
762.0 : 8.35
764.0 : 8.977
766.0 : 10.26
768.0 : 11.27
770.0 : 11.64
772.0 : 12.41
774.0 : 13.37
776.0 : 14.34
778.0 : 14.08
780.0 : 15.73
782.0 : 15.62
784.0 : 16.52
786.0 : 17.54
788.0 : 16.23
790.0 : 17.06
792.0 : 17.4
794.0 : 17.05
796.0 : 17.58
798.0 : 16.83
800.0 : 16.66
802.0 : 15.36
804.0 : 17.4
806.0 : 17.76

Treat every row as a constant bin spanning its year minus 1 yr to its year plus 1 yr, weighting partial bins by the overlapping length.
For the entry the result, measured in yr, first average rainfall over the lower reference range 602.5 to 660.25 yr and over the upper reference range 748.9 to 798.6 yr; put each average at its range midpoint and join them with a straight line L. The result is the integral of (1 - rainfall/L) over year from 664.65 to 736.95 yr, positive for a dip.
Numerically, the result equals 7.4 yr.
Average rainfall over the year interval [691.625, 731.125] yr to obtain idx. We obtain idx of 12.1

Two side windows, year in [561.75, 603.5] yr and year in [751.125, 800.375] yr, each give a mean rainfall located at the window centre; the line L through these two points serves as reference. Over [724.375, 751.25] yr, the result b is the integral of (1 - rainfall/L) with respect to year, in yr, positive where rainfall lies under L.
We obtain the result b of 5.1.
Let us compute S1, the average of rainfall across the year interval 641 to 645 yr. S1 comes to 17.2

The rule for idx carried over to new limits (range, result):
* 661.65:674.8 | 17.3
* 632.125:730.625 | 15.5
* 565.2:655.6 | 18.5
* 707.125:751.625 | 11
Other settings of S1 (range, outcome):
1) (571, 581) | 19.8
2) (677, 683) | 17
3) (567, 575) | 19.9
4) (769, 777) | 12.9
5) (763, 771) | 10.5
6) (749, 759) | 9.37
